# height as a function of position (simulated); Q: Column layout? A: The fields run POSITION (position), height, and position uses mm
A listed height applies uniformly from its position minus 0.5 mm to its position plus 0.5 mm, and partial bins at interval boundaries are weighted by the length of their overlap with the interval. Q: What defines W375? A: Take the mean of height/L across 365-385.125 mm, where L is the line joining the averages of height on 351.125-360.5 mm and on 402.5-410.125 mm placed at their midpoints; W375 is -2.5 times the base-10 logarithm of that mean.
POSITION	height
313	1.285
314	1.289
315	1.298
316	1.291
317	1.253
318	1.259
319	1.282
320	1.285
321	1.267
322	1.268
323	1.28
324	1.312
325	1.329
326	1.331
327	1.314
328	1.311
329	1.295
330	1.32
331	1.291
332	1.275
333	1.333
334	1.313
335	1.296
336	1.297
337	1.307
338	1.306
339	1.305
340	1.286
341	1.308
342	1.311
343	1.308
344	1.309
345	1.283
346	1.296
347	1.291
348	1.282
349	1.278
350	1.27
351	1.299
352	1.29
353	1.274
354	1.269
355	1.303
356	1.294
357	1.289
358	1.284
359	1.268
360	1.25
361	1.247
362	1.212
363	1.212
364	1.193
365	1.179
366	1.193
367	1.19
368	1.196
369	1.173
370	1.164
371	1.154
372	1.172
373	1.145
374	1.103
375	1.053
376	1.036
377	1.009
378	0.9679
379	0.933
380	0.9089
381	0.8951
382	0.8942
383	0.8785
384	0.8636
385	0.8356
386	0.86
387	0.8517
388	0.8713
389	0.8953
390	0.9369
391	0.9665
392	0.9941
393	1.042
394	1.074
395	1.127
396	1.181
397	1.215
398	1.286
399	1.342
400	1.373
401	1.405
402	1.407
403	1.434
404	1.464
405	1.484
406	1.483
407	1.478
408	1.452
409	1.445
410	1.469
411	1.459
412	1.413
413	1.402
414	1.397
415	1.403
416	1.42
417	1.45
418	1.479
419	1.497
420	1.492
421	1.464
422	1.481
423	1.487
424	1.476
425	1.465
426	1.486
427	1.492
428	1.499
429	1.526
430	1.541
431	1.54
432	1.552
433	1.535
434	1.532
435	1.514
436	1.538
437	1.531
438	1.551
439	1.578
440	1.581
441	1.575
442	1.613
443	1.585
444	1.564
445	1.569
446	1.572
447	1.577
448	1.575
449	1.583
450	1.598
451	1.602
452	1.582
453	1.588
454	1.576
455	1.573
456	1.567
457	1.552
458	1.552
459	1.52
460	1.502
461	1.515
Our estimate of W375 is 0.276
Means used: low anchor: 1.28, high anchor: 1.46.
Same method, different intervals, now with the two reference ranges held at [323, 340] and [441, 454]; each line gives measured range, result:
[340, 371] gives 0.09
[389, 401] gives 0.27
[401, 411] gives 0.02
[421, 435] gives 0.02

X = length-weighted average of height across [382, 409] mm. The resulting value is 1.16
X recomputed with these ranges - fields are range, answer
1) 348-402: 1.13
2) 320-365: 1.29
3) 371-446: 1.31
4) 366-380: 1.1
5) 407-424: 1.45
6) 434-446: 1.56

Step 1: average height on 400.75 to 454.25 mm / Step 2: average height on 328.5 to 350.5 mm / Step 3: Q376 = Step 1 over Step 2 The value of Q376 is 1.2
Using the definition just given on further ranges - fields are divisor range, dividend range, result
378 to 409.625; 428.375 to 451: 1.37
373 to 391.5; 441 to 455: 1.69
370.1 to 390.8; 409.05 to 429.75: 1.51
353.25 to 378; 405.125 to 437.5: 1.25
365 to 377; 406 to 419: 1.27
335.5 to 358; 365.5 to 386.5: 0.80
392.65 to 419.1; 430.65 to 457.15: 1.14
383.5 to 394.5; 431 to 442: 1.67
